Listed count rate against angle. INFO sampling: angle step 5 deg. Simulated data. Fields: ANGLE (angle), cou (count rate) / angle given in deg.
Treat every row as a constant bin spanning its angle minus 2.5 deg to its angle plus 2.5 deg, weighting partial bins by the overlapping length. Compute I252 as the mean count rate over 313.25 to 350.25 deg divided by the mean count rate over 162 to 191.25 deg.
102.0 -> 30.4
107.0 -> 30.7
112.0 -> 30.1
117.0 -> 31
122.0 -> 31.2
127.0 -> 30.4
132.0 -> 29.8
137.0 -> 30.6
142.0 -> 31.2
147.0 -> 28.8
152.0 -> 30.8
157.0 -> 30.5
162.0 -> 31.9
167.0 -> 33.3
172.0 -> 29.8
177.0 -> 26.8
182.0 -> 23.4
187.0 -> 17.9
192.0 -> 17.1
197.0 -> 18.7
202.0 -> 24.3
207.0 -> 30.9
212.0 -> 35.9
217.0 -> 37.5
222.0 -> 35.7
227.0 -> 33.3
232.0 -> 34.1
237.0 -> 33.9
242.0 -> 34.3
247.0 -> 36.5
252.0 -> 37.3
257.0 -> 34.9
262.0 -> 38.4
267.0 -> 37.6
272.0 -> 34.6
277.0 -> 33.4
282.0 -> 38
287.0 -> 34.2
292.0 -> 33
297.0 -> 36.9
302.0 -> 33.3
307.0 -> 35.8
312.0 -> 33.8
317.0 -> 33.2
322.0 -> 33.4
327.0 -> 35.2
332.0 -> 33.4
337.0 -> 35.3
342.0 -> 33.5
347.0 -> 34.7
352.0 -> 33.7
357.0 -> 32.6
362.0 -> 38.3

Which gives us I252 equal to 1.3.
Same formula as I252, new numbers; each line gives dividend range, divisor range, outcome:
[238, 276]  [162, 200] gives 1.48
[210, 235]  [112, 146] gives 1.15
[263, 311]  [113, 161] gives 1.16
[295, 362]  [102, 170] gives 1.12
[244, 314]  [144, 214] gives 1.31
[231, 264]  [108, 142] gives 1.17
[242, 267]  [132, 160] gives 1.21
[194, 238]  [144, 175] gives 1.02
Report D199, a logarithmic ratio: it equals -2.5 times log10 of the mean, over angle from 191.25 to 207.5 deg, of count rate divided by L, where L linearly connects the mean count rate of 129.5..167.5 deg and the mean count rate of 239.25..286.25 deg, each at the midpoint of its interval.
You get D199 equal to 0.43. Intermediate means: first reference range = 30.7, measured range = 22.4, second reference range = 36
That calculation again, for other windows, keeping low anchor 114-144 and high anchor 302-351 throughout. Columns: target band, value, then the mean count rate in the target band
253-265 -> -0.12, 36.8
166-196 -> 0.30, 24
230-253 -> -0.08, 35.1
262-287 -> -0.09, 36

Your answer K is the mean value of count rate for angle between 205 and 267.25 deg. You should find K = 35.4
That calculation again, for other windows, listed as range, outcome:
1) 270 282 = 34.8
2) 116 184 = 30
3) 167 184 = 27.7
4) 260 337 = 34.9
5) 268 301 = 35.1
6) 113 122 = 30.9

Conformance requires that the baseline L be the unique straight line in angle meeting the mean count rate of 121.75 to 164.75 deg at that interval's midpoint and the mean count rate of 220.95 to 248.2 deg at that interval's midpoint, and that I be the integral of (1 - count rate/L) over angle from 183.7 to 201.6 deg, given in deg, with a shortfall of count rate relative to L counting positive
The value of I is 7.6 deg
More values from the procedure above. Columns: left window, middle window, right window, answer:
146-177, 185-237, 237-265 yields 7.6 deg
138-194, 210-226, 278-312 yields -2.9 deg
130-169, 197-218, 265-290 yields 1.8 deg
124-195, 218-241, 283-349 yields -2.7 deg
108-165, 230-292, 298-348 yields -4.7 deg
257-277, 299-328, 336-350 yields 0.8 deg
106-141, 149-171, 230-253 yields 0.4 deg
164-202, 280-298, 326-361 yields -2.7 deg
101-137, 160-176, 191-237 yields -0.4 deg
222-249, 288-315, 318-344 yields -0.2 deg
